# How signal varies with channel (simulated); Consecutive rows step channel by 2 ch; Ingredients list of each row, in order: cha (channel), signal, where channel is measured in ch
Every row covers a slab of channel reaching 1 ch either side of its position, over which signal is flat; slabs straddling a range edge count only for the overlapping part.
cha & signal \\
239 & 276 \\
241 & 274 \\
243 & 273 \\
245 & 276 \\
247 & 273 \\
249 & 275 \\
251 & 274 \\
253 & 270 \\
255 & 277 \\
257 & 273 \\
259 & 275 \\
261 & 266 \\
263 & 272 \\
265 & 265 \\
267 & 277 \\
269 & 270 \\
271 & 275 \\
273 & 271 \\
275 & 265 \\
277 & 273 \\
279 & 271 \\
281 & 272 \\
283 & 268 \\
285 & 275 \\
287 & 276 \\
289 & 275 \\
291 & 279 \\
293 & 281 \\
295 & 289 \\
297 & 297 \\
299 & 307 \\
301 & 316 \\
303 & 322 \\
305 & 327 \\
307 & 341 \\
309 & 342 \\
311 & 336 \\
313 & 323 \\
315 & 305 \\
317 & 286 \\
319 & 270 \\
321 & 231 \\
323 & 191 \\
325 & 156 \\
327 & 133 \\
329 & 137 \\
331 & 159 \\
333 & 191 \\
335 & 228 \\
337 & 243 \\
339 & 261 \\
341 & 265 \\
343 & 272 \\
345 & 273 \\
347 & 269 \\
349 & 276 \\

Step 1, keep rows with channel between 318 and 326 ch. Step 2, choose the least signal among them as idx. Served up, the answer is 156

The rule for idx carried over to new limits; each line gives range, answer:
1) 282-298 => 268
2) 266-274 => 270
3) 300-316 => 305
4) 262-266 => 265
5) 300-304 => 316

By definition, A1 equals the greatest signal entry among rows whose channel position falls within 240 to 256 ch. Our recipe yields 277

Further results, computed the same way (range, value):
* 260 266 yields 272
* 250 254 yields 274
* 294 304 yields 322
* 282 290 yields 276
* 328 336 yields 228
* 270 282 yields 275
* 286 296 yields 289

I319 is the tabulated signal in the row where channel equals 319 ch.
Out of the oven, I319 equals 270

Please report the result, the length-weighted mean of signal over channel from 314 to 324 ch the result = 257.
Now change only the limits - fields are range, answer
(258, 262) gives 270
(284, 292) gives 276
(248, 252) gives 274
